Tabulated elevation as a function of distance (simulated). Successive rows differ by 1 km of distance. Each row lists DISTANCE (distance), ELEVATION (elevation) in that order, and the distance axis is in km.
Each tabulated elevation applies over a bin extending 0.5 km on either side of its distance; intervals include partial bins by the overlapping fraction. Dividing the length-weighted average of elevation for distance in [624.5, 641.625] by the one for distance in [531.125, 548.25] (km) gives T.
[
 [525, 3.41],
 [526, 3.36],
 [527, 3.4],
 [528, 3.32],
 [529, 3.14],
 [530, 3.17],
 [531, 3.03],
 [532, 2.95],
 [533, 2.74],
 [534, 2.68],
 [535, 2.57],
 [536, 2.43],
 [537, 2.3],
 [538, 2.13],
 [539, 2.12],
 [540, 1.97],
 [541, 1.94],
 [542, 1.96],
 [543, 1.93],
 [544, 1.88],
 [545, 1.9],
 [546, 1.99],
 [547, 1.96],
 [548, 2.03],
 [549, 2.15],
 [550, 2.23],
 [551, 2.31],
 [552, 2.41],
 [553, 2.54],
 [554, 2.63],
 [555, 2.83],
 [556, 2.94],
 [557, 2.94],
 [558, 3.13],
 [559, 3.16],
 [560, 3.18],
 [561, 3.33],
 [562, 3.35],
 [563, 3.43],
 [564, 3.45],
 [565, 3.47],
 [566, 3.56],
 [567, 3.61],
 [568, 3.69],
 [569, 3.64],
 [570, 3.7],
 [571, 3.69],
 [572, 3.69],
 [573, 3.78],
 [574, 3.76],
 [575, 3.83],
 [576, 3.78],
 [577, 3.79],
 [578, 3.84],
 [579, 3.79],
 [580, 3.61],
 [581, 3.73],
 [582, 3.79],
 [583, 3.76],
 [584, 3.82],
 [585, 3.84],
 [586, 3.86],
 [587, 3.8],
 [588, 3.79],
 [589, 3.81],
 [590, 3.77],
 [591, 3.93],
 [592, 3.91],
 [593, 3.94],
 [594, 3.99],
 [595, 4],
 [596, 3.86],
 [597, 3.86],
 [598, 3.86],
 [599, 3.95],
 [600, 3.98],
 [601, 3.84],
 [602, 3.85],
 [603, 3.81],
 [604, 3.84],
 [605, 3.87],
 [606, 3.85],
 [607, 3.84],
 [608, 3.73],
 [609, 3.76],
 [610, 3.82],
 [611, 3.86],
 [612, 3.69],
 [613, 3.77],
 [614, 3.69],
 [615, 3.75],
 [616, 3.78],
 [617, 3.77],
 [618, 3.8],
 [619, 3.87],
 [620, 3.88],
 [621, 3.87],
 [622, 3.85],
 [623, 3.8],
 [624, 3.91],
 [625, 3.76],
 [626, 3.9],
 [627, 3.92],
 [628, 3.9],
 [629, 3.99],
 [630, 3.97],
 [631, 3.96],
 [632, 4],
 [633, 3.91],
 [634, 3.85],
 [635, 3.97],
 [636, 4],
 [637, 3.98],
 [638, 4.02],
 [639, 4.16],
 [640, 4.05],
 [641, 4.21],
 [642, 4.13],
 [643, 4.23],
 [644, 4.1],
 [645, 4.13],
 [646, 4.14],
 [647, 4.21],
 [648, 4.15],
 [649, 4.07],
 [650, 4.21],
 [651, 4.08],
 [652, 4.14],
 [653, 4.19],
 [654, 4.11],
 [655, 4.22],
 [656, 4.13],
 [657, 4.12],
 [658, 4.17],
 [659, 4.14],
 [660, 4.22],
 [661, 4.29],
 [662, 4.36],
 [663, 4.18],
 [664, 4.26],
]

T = 1.79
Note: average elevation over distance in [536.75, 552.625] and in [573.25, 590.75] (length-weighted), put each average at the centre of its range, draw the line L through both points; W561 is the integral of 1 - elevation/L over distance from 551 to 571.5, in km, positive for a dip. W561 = -2.6 km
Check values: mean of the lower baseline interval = 2.08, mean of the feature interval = 3.21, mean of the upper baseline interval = 3.79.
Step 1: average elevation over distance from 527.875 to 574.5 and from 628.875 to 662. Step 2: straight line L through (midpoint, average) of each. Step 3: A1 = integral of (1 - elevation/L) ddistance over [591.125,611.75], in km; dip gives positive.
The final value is -2.2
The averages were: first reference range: 2.82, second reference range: 4.1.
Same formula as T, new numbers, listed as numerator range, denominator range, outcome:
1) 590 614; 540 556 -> 1.76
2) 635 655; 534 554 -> 1.90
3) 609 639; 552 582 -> 1.13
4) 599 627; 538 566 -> 1.49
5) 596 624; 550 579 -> 1.15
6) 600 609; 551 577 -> 1.15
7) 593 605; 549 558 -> 1.49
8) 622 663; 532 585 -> 1.36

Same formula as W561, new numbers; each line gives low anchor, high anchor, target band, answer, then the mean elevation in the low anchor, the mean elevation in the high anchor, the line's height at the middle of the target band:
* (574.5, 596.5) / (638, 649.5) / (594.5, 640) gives 1.4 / 3.83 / 4.14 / 4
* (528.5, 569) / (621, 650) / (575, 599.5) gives -4.2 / 2.69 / 4.01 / 3.28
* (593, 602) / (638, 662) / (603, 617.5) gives 0.7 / 3.92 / 4.16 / 3.97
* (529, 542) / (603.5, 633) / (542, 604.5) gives -4.5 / 2.51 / 3.84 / 3.12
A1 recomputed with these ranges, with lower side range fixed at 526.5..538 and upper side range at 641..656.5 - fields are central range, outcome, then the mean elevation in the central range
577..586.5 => -1.1 km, 3.78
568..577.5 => -1.2 km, 3.74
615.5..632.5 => 0.0 km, 3.88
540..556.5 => 4.4 km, 2.22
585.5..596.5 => -1.2 km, 3.88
